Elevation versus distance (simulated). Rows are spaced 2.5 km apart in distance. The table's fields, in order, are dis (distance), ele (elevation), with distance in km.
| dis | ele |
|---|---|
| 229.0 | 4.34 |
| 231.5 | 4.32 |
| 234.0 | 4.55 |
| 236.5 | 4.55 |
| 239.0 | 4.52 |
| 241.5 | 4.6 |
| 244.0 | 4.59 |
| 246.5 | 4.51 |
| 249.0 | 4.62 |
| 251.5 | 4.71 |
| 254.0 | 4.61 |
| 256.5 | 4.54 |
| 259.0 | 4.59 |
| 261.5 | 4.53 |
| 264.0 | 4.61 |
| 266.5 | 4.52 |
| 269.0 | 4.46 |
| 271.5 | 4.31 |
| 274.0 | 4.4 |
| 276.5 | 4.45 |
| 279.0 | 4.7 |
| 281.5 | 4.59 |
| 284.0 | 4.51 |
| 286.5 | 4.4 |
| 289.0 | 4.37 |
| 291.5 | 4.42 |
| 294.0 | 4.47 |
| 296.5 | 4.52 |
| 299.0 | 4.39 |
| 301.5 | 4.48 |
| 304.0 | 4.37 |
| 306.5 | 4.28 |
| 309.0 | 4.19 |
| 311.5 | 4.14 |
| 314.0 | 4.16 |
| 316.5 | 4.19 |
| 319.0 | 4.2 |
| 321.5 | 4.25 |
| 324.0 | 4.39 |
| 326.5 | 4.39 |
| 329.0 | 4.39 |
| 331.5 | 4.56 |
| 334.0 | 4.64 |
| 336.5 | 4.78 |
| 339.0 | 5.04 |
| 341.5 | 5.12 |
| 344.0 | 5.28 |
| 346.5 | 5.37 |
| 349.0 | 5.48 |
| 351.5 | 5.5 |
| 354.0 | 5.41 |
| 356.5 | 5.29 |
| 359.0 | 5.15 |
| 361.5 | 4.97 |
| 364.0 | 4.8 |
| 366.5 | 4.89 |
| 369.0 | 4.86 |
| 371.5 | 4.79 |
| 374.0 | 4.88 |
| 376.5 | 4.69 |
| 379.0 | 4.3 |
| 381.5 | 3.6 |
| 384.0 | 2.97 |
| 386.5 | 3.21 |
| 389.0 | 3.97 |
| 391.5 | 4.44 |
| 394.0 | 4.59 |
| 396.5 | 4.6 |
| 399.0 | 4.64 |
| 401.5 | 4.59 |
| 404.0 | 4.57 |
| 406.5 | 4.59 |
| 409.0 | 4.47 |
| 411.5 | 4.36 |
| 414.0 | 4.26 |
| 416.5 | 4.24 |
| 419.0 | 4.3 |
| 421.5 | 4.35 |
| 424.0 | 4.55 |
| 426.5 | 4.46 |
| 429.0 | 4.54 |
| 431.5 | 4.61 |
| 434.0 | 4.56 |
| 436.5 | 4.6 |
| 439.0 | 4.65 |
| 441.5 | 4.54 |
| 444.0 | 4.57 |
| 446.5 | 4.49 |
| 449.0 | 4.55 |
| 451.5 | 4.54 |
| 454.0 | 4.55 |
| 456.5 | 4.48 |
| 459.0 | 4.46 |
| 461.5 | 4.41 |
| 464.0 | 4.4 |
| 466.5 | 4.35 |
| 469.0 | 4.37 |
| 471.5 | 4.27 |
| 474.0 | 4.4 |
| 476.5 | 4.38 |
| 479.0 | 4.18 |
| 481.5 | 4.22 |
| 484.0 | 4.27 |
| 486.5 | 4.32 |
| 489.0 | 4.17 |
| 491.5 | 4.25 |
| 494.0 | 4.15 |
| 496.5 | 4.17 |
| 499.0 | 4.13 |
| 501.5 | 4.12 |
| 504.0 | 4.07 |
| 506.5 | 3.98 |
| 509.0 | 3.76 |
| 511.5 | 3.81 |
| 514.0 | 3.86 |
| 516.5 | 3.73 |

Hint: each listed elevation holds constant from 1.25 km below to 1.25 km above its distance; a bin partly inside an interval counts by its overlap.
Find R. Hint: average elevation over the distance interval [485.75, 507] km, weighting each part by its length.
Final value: 4.15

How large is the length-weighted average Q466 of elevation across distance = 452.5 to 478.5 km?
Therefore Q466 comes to 4.4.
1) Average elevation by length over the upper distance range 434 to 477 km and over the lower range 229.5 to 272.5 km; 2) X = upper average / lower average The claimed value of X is 1.0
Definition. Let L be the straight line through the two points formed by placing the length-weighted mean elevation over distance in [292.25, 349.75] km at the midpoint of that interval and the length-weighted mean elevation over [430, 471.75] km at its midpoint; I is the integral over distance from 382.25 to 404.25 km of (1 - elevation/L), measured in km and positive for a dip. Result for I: 1.9 km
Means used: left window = 4.56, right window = 4.5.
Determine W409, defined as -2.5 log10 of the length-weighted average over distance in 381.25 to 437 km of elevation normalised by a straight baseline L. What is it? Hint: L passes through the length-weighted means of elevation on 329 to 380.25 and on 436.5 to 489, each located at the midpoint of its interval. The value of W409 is 0.09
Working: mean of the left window 4.98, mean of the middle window 4.32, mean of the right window 4.42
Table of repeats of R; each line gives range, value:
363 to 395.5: 4.31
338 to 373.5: 5.13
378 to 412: 4.2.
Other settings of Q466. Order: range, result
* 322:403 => 4.67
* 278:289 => 4.53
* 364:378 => 4.81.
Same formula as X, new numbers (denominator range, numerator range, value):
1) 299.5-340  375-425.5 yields 0.97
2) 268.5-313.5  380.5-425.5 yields 0.96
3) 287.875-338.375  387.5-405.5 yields 1.02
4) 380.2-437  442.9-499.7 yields 1.01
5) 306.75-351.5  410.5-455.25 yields 0.97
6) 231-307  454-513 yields 0.94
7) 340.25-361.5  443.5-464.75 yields 0.85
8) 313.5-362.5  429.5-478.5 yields 0.93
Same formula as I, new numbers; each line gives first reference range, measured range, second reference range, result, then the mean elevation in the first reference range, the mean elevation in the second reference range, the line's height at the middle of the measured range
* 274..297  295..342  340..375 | 3.40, 4.49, 5.13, 4.78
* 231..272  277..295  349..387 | 0.36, 4.55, 4.68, 4.58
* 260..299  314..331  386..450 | 0.64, 4.48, 4.45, 4.47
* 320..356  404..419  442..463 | 0.83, 4.9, 4.51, 4.65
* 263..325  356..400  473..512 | -1.79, 4.39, 4.15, 4.29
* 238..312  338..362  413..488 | -4.37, 4.48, 4.43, 4.46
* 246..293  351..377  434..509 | -3.41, 4.52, 4.34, 4.43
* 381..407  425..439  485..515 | -1.46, 4.16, 4.07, 4.13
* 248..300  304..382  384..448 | -4.50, 4.51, 4.4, 4.46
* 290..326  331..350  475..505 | -3.30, 4.32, 4.21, 4.3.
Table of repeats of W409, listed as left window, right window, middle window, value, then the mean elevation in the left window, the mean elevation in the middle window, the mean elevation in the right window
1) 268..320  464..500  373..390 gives 0.10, 4.38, 3.93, 4.27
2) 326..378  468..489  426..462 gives -0.01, 4.97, 4.54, 4.29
